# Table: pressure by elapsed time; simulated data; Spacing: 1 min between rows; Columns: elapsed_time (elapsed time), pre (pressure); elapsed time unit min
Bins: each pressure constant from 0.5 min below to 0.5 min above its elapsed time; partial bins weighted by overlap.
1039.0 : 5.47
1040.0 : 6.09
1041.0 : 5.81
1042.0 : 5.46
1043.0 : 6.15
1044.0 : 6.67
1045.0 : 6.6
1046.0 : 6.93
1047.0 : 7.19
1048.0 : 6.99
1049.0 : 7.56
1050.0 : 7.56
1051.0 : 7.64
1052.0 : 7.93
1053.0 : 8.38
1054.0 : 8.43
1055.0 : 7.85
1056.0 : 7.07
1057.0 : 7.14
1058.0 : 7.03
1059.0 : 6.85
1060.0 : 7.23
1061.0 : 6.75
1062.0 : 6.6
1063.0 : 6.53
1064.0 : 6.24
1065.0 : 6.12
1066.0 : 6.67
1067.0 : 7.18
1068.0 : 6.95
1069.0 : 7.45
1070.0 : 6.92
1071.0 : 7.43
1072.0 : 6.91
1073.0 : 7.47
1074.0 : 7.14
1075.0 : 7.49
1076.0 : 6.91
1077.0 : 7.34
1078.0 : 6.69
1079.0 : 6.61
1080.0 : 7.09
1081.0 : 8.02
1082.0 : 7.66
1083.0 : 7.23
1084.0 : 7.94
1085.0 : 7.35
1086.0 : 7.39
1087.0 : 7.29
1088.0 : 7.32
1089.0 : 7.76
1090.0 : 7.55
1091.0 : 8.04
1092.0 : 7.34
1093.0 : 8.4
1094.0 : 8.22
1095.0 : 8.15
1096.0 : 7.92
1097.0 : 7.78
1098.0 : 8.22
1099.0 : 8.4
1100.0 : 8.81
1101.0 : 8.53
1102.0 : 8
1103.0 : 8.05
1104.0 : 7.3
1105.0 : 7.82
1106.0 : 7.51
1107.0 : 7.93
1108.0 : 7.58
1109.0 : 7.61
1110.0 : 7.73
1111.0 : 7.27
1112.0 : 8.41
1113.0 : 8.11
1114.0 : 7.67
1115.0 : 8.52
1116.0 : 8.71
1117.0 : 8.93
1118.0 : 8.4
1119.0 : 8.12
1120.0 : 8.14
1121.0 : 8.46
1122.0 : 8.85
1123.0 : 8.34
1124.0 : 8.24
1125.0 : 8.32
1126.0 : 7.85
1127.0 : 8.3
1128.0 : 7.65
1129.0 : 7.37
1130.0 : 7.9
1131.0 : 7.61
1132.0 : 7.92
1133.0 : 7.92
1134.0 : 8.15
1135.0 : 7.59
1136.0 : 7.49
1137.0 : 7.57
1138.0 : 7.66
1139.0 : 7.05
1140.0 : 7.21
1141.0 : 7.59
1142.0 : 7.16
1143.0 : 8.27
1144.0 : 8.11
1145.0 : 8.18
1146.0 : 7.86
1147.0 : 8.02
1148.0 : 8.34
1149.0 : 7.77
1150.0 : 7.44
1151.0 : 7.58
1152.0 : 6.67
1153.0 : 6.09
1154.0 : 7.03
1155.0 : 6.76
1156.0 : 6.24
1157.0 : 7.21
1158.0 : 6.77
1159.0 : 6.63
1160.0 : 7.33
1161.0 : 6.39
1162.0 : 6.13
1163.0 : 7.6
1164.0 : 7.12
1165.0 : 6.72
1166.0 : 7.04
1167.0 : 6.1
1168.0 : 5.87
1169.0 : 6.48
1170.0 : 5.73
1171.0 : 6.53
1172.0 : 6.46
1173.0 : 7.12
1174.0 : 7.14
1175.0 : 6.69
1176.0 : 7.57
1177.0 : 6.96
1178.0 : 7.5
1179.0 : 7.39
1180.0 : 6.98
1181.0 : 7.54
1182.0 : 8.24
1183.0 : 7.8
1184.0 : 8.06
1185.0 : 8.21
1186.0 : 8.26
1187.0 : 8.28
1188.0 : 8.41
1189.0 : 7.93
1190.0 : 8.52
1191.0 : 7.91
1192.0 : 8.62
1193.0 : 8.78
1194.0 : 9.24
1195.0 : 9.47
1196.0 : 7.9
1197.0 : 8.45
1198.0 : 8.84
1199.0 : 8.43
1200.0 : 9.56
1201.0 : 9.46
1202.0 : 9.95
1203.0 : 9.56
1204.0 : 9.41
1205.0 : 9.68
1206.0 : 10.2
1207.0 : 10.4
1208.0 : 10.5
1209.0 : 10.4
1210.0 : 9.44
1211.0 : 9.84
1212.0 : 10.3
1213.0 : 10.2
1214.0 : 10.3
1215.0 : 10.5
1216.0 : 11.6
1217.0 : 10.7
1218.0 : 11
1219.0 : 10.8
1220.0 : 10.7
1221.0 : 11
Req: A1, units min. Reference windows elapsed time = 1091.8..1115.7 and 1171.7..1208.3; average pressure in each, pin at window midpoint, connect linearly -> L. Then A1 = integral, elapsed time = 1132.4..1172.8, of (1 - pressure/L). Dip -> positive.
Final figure 5.3 min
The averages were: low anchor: 7.98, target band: 7.15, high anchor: 8.42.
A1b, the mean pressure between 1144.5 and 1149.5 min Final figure 8.03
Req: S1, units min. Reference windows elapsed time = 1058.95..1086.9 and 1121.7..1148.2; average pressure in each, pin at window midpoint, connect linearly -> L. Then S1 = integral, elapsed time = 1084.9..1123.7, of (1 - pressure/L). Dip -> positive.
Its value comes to -2.75 min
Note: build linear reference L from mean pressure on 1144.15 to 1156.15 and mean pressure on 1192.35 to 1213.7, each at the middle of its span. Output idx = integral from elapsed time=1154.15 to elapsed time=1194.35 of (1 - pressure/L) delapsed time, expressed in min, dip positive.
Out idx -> 5.2 min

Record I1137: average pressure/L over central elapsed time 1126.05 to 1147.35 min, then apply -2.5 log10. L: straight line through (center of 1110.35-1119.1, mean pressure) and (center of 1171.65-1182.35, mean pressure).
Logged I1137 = 0.02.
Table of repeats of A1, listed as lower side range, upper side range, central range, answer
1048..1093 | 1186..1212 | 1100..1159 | 2.61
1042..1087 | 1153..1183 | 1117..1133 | -2.59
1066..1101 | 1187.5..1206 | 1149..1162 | 2.42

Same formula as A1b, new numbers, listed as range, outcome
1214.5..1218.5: 10.9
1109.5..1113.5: 7.88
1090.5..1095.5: 8.03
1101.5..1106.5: 7.74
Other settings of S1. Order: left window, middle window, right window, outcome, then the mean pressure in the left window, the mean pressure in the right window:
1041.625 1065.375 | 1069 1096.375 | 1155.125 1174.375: -2.0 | 7.05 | 6.66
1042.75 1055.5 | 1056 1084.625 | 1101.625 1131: 2.0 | 7.4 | 8.03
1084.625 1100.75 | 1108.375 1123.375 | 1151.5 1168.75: -1.5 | 7.89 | 6.69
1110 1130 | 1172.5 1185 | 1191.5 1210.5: 2.2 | 8.17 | 9.38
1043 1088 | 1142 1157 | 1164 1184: -0.9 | 7.18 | 6.97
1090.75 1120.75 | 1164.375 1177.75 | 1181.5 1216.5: 3.3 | 8.06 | 9.22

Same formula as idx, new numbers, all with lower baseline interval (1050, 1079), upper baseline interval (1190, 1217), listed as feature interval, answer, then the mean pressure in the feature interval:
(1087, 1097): -0.2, 7.82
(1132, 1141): 0.9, 7.6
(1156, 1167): 2.5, 6.83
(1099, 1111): -0.1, 7.89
